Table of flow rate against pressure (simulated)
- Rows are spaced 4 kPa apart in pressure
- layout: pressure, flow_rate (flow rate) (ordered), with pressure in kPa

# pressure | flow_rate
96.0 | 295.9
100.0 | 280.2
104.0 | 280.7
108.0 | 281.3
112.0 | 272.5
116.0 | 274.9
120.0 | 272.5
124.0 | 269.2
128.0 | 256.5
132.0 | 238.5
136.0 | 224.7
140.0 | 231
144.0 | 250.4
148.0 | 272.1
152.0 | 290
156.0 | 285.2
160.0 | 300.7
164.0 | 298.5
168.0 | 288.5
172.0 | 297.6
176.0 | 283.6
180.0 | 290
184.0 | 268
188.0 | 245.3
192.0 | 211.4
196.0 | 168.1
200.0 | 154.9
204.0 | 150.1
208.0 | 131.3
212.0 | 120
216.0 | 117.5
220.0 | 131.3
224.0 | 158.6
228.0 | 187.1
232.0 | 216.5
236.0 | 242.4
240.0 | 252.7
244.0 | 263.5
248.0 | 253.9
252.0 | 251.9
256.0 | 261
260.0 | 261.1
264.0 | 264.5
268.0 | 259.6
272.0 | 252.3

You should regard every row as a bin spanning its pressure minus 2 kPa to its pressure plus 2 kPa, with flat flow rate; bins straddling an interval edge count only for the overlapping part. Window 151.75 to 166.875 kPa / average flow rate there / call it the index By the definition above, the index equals 294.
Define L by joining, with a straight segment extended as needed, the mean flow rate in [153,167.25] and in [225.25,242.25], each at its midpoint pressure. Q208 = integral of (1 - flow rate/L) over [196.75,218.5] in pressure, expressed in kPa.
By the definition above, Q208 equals 9.8 kPa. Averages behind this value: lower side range 294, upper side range 222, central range 137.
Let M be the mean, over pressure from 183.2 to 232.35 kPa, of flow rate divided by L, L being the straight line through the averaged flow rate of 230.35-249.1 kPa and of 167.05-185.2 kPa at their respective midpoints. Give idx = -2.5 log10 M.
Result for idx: 0.49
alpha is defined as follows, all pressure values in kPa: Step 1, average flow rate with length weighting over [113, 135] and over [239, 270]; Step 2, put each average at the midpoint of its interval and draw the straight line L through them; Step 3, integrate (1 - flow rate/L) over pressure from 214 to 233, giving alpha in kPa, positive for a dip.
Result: 7.3 kPa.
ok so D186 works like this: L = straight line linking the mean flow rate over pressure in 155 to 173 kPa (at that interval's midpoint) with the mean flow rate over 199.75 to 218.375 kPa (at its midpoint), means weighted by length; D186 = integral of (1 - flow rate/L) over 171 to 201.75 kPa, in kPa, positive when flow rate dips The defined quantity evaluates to -3.2 kPa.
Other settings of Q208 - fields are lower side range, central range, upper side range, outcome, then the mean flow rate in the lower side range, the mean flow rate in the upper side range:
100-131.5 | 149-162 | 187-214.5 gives -4.04 kPa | 271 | 165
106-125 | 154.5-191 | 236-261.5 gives -2.13 kPa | 274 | 256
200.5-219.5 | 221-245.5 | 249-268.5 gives -2.69 kPa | 132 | 259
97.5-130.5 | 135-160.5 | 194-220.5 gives -4.69 kPa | 273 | 139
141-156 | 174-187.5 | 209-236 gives -3.30 kPa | 270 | 161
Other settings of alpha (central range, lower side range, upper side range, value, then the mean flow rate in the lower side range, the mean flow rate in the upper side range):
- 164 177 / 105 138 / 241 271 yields -1.5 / 262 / 259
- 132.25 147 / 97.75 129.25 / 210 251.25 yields 1.1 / 274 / 196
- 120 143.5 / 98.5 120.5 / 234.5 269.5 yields 2.3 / 277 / 257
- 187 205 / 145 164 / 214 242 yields 3.6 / 286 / 187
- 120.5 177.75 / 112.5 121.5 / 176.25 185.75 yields 1.3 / 274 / 280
